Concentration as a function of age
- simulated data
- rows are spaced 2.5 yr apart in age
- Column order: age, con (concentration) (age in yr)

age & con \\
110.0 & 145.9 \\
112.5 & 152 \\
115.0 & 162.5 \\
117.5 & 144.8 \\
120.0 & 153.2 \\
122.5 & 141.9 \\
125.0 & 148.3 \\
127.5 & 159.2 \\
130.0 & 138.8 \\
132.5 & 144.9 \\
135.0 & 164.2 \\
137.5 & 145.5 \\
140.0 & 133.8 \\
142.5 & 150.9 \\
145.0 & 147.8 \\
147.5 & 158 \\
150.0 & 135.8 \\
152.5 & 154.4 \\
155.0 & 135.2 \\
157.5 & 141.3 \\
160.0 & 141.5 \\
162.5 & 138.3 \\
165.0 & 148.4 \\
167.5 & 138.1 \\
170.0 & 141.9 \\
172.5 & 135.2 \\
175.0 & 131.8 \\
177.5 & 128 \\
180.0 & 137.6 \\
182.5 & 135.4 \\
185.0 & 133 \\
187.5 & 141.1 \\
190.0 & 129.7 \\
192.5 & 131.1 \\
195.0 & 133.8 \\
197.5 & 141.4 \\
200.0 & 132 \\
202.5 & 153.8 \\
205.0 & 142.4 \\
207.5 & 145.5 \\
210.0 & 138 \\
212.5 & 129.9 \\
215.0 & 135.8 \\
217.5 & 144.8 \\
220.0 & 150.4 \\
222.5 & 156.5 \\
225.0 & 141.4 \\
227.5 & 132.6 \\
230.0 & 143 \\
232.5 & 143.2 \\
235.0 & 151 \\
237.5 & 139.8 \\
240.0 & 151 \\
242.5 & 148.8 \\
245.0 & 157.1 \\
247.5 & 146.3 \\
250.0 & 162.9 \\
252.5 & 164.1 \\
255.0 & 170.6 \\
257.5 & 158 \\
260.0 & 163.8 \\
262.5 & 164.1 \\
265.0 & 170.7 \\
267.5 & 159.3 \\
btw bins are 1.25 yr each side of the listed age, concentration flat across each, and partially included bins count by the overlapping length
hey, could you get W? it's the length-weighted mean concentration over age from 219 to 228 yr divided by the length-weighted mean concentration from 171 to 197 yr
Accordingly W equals 1.1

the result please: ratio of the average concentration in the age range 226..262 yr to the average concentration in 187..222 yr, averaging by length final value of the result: 1.09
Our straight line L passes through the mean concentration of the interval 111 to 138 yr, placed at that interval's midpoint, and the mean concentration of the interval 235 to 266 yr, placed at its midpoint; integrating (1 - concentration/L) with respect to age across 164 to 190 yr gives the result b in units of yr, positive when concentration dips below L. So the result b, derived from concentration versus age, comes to 2.9 yr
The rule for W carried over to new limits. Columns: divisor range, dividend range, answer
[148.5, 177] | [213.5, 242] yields 1.03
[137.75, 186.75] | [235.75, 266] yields 1.12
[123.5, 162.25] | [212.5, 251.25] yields 1.00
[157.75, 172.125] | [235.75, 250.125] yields 1.06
